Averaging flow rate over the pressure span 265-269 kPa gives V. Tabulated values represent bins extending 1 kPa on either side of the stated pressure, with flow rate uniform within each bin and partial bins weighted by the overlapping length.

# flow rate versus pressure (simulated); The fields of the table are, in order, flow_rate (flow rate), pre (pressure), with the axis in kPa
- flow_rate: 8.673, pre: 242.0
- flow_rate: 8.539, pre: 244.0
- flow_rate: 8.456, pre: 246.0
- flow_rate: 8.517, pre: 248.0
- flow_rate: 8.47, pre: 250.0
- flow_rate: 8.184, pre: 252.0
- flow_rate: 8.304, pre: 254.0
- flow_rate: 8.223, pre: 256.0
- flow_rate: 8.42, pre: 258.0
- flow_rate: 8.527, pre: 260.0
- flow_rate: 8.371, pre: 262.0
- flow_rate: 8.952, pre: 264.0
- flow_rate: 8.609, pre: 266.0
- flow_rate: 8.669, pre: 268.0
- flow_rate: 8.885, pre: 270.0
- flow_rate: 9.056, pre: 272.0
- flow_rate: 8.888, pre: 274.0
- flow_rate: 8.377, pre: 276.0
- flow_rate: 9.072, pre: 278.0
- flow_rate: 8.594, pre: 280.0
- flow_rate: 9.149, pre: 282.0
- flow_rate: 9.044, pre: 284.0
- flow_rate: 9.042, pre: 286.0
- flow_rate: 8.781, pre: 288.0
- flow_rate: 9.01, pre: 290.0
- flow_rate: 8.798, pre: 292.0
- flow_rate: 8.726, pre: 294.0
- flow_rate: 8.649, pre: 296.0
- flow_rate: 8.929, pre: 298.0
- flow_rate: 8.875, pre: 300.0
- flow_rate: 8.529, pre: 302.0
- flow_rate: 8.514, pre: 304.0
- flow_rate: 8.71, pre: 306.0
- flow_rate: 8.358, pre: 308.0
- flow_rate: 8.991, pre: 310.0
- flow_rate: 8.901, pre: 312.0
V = 8.64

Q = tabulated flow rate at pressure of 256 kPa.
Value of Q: 8.223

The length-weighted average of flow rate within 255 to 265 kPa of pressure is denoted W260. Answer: 8.5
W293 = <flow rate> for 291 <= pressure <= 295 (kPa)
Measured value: 8.76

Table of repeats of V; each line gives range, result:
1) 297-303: 8.78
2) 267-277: 8.78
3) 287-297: 8.79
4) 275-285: 8.85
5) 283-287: 9.04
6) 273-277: 8.63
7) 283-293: 8.93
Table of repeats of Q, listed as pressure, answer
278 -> 9.072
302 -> 8.529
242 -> 8.673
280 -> 8.594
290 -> 9.01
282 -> 9.149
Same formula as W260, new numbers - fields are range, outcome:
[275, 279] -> 8.72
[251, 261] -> 8.33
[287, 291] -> 8.9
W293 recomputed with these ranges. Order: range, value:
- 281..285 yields 9.1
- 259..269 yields 8.63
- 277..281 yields 8.83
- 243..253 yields 8.43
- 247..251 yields 8.49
